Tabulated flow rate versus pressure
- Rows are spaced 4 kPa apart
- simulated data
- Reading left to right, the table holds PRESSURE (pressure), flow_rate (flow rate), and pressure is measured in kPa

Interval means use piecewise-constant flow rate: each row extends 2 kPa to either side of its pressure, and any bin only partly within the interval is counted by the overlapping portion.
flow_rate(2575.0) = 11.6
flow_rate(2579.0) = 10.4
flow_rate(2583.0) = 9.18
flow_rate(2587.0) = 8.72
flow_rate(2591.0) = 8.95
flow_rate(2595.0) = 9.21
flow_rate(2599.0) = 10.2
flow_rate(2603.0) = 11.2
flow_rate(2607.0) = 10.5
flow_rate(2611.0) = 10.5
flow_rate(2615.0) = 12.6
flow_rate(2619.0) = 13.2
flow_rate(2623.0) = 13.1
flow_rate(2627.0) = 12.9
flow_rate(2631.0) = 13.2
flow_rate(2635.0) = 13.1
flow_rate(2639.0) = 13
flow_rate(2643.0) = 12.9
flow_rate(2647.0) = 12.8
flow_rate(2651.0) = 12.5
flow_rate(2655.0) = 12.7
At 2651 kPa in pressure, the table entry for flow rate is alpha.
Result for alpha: 12.5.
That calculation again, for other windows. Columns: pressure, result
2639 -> 13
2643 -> 12.9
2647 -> 12.8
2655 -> 12.7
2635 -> 13.1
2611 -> 10.5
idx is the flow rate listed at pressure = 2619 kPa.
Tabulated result 13.2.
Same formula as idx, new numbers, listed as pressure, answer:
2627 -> 12.9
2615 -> 12.6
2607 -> 10.5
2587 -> 8.72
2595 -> 9.21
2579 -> 10.4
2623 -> 13.1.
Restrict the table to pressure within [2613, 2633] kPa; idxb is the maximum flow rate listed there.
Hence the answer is 13.2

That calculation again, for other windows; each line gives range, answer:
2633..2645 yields 13.1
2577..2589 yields 10.4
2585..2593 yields 8.95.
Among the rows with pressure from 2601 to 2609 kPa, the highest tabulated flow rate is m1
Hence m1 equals 11.2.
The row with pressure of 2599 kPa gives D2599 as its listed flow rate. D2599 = 10.2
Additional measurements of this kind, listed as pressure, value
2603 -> 11.2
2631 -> 13.2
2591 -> 8.95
